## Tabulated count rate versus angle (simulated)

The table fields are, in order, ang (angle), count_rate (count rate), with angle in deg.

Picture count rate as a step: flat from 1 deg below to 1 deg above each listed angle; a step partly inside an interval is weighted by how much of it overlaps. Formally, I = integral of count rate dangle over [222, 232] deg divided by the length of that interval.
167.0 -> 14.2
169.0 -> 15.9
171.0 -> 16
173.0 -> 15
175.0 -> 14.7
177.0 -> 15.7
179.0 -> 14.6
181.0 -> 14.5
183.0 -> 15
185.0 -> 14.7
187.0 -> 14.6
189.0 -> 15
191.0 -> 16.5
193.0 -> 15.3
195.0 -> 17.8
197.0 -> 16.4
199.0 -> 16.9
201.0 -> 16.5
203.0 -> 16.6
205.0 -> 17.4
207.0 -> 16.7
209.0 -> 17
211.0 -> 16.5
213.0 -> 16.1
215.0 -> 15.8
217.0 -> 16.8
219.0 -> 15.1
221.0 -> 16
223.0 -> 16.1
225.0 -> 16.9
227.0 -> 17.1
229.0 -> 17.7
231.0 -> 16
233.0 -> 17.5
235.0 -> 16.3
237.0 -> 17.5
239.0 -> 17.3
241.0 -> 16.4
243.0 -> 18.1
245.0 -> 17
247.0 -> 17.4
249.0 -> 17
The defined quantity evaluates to 16.8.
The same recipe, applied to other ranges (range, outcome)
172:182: 14.9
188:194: 15.6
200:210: 16.8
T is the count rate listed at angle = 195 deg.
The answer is 17.8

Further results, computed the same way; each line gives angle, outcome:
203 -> 16.6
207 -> 16.7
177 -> 15.7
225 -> 16.9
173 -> 15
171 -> 16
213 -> 16.1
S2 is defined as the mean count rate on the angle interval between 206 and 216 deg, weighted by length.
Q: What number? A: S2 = 16.4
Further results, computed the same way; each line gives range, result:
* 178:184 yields 14.7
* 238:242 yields 16.9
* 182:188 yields 14.8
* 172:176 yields 14.8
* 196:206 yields 16.8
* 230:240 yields 16.9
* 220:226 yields 16.3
